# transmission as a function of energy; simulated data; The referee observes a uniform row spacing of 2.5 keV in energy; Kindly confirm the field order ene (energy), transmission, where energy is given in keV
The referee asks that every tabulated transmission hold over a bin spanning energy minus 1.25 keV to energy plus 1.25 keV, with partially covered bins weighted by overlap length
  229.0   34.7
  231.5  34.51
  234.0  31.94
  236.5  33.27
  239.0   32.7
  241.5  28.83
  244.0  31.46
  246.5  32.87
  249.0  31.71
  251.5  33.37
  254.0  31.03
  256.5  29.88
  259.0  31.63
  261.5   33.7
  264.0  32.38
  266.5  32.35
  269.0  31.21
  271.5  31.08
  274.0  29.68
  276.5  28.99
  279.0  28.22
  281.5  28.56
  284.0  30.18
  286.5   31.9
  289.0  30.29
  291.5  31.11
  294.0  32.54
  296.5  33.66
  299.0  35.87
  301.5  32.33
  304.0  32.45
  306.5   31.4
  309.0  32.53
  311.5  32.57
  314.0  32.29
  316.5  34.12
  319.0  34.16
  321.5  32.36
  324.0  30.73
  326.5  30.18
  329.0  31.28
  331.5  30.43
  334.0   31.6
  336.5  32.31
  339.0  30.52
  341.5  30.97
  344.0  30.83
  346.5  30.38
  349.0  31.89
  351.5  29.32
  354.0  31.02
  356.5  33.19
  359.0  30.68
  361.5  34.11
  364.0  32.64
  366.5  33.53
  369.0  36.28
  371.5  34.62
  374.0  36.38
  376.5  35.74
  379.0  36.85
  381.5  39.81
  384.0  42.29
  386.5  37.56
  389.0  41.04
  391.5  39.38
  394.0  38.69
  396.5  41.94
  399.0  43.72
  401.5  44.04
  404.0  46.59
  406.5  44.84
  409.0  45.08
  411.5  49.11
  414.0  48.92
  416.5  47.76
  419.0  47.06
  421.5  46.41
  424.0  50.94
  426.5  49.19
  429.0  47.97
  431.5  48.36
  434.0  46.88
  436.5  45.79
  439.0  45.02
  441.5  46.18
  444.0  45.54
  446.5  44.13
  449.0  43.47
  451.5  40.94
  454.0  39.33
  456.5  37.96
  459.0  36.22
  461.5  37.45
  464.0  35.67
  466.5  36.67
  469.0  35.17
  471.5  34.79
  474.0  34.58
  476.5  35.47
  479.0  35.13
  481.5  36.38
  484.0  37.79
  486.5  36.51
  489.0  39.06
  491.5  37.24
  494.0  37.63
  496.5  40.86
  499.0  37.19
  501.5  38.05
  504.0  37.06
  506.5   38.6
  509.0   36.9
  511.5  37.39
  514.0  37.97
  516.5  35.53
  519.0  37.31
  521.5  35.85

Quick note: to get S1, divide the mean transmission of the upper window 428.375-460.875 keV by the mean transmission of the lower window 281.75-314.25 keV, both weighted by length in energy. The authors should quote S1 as 1.35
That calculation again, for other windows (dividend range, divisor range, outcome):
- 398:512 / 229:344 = 1.31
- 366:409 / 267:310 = 1.27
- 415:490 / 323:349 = 1.34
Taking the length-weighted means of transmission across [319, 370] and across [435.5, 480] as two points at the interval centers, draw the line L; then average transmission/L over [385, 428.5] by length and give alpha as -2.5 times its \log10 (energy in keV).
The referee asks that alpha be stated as -0.24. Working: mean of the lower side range 31.8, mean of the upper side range 39.4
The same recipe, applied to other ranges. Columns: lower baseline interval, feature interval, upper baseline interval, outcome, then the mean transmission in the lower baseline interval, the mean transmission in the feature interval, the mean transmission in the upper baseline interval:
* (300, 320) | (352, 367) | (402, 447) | 0.20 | 32.8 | 32.3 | 47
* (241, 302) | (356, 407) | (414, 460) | 0.06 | 31.4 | 38.3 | 45.1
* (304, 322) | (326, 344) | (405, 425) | 0.16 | 32.8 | 31.1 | 47.5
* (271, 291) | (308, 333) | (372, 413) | 0.06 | 29.9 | 32.1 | 41.4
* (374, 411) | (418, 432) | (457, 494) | -0.22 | 41.2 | 48.3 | 36.4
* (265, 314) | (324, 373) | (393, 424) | 0.20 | 31.4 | 31.9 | 45.6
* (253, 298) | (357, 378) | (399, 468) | 0.14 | 31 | 34.2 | 44.3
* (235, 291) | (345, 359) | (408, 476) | 0.19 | 31.2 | 31.1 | 43.1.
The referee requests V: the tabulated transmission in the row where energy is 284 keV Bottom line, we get 30.18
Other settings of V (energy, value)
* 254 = 31.03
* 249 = 31.71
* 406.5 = 44.84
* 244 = 31.46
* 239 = 32.7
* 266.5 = 32.35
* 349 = 31.89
